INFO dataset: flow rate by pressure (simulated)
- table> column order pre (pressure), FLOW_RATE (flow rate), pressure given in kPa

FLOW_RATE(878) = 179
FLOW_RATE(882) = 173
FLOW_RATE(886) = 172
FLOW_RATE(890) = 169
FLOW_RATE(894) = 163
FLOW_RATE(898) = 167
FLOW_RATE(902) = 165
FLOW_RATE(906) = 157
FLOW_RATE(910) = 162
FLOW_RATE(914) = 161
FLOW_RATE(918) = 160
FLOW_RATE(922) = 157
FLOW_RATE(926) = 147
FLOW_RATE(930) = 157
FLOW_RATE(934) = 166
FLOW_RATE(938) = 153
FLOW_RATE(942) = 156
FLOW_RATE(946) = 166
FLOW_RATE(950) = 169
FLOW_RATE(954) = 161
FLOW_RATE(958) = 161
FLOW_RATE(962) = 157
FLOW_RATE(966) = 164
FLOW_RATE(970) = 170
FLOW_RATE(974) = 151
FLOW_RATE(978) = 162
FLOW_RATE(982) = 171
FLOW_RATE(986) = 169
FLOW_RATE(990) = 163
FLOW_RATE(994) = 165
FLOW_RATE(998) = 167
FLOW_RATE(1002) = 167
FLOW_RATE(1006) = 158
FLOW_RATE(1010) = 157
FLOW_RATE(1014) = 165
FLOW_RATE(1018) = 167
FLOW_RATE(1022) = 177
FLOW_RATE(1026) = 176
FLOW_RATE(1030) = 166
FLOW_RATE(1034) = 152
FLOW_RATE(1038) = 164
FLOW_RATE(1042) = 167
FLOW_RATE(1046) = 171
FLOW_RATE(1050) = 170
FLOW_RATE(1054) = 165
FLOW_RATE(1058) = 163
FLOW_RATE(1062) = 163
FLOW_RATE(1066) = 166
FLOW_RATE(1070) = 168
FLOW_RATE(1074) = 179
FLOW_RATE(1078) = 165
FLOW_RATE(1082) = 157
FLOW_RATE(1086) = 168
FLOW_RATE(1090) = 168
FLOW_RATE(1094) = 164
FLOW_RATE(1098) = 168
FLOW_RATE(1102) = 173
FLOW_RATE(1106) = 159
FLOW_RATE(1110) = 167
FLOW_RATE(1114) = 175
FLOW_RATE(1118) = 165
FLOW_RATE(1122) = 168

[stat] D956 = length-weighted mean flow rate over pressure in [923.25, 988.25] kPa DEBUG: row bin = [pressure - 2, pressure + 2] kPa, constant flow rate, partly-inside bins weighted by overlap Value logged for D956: 161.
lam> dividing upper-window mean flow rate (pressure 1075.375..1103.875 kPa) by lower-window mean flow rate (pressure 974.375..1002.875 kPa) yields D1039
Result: 1.0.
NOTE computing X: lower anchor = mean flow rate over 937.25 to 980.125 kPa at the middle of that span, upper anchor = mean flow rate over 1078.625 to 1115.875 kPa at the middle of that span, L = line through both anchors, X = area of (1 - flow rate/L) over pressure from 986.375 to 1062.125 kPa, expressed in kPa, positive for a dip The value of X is -0.9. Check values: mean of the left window 161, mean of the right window 166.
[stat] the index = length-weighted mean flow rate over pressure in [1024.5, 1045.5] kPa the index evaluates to 165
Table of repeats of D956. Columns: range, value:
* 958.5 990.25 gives 163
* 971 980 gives 158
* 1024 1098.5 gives 166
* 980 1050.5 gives 166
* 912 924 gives 159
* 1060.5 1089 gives 167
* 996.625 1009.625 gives 163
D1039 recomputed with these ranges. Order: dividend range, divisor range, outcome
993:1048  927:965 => 1.03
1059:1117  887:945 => 1.04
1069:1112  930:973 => 1.03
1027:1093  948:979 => 1.02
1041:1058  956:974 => 1.04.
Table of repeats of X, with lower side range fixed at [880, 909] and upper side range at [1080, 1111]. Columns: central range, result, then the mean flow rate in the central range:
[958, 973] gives 0.3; 162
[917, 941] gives 1.4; 156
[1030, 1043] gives 0.3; 161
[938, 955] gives 0.4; 162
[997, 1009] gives 0.2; 163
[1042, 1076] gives -0.5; 168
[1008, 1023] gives 0.0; 166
